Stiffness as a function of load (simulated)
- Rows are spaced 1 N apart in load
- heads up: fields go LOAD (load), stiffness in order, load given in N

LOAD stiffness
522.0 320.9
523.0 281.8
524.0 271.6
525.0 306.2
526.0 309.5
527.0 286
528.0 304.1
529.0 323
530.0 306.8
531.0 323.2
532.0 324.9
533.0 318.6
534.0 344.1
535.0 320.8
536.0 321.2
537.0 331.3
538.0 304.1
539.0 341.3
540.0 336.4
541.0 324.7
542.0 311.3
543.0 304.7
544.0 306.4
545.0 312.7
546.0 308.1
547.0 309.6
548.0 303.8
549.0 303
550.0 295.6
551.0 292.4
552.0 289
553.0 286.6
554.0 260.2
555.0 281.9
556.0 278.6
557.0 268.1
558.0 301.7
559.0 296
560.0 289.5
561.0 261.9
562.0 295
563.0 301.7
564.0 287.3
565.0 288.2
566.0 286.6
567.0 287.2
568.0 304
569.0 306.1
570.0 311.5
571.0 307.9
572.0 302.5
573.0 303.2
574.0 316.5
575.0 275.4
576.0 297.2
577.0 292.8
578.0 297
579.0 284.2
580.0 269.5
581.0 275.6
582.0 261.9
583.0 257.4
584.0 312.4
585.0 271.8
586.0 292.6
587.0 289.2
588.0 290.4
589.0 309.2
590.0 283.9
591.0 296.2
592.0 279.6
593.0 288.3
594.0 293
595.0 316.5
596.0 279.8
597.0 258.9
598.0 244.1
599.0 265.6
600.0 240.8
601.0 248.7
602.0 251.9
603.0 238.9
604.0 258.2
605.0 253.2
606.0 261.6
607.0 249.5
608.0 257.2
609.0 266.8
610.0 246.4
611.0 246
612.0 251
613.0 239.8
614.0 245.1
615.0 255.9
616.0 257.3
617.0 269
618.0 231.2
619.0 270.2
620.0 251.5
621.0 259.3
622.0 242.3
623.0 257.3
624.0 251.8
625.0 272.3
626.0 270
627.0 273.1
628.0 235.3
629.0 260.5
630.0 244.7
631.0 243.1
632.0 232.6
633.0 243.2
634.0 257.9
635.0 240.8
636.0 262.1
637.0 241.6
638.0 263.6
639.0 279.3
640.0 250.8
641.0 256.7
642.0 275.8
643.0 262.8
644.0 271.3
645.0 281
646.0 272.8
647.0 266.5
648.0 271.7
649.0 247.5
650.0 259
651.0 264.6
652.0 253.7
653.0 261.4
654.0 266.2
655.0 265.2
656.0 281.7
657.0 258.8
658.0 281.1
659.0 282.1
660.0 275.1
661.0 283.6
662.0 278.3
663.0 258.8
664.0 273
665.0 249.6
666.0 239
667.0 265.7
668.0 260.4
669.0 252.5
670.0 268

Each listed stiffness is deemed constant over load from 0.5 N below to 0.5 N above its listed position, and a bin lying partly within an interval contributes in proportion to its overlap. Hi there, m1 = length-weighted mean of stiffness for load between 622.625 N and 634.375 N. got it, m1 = 253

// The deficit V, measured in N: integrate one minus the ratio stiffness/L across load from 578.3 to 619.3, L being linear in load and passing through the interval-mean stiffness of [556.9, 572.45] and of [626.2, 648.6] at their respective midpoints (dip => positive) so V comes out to 1.50 N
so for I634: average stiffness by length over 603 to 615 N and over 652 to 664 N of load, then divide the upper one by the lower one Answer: 1.1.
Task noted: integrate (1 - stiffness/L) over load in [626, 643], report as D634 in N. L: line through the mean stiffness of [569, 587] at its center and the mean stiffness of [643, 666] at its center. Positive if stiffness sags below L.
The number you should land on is 1.2 N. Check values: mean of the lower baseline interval 290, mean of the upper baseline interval 268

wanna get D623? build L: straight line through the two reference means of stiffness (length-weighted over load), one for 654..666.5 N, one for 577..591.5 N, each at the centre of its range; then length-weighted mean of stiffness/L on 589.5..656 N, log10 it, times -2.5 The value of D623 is 0.068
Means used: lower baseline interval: 285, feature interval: 260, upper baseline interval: 269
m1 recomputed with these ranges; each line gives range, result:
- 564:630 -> 272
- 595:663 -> 259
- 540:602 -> 290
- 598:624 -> 252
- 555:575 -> 294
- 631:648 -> 260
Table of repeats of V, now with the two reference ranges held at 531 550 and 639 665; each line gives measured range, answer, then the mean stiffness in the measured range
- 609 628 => 1.88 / 255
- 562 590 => 0.94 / 292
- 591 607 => 1.42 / 266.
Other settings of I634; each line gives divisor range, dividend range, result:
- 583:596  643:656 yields 0.91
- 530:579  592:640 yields 0.85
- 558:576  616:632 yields 0.86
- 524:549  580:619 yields 0.85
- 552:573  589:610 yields 0.92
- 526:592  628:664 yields 0.88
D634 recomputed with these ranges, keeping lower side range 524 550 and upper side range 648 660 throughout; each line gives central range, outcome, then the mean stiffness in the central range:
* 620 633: 1.1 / 253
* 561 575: 0.2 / 298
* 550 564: 0.9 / 285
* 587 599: 0.3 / 285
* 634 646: 0.4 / 263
